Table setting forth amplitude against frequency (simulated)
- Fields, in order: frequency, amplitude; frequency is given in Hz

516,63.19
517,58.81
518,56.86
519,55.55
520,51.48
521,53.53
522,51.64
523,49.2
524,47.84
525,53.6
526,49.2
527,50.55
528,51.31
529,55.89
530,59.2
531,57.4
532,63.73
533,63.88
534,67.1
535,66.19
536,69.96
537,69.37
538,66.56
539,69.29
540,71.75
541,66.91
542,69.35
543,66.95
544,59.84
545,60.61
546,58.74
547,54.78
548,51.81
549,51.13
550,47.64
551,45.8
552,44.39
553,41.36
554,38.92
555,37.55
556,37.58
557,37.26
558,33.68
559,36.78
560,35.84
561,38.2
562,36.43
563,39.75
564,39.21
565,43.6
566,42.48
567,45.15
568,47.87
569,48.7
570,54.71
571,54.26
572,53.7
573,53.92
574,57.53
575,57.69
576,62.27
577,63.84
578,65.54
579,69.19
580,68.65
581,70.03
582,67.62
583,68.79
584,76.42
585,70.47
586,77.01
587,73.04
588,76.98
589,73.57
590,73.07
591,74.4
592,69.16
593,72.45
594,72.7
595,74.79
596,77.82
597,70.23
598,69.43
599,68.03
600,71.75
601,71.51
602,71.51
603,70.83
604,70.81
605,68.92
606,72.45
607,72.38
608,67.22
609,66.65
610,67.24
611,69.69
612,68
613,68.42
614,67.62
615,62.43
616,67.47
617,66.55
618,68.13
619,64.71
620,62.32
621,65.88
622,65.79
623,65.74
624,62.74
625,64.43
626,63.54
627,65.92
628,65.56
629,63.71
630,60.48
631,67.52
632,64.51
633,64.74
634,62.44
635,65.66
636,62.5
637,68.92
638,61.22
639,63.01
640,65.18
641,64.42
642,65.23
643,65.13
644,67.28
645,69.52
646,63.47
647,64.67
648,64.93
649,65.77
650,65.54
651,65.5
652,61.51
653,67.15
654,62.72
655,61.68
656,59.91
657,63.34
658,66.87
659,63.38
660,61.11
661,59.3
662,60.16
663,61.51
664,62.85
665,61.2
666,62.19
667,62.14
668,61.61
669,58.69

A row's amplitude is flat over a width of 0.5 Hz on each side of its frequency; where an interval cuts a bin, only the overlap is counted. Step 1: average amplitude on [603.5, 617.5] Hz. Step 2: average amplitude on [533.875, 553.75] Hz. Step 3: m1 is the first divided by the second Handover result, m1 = 1.15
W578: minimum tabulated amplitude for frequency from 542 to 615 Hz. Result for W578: 33.68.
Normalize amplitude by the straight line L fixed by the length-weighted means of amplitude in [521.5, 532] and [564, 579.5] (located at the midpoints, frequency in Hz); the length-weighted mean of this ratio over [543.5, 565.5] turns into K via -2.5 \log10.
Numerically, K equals 0.214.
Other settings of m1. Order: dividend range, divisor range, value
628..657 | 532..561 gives 1.19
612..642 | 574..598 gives 0.92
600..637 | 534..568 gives 1.31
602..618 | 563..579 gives 1.30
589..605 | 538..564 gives 1.45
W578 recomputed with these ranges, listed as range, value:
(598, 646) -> 60.48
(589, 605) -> 68.03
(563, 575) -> 39.21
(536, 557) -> 37.26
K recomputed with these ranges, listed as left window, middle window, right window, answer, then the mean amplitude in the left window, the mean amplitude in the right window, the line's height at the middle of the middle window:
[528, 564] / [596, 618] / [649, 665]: -0.182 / 53.2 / 62.9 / 58.5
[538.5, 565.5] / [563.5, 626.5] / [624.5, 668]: -0.177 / 48.7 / 63.9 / 55.6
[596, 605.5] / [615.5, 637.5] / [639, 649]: 0.043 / 70.7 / 65.4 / 67.6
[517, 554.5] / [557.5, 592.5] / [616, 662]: 0.042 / 57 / 64.4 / 59.8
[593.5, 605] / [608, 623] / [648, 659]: 0.046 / 71.6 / 64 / 69.4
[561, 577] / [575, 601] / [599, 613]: -0.187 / 49.3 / 69.8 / 59.8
